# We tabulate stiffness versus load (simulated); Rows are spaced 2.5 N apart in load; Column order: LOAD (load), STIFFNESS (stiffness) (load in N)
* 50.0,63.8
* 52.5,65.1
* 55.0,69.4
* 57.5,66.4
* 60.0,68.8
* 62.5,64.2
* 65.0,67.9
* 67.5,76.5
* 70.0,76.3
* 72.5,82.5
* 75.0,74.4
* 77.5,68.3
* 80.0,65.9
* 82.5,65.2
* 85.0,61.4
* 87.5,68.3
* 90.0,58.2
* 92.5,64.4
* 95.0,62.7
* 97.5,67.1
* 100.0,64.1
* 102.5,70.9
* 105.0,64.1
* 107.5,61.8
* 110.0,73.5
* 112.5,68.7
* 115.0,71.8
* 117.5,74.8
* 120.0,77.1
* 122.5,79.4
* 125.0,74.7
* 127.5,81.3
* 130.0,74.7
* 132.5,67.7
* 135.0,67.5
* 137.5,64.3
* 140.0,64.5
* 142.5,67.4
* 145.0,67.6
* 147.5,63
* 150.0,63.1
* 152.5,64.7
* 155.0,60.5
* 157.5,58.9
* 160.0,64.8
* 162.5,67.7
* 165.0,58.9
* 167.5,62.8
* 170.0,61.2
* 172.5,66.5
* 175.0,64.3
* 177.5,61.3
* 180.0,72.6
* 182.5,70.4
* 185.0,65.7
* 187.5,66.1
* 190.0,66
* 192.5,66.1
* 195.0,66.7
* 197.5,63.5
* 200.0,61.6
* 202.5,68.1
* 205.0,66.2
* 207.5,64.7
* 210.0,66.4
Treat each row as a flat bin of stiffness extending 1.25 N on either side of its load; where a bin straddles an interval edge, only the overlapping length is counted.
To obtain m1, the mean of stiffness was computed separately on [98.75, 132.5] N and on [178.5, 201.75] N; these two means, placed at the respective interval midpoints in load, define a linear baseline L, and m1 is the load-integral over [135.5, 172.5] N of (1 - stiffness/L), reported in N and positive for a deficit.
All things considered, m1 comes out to 2.90 N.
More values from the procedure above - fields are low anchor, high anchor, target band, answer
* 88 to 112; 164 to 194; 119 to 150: -2.4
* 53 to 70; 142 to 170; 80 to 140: -2.3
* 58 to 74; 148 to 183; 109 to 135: -2.5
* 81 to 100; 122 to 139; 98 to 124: -0.8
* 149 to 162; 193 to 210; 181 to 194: -0.5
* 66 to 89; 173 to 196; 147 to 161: 1.1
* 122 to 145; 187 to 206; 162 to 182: 0.9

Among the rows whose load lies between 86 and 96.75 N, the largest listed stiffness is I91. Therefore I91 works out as 68.3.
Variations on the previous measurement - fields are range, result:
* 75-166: 81.3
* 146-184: 72.6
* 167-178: 66.5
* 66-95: 82.5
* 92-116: 73.5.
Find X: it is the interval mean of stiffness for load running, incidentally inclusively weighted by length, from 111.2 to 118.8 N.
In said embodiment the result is 71.8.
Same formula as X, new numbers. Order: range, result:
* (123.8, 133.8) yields 74.6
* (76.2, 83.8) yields 66.5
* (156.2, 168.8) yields 62.6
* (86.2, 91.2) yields 63.3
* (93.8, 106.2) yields 65.8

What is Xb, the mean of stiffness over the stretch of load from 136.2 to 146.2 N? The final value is 65.9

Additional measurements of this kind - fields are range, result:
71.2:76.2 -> 78.5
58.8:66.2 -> 66.9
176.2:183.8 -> 68.1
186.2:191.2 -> 66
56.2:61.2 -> 67.6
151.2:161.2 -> 62.2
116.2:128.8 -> 77.4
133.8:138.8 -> 65.9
